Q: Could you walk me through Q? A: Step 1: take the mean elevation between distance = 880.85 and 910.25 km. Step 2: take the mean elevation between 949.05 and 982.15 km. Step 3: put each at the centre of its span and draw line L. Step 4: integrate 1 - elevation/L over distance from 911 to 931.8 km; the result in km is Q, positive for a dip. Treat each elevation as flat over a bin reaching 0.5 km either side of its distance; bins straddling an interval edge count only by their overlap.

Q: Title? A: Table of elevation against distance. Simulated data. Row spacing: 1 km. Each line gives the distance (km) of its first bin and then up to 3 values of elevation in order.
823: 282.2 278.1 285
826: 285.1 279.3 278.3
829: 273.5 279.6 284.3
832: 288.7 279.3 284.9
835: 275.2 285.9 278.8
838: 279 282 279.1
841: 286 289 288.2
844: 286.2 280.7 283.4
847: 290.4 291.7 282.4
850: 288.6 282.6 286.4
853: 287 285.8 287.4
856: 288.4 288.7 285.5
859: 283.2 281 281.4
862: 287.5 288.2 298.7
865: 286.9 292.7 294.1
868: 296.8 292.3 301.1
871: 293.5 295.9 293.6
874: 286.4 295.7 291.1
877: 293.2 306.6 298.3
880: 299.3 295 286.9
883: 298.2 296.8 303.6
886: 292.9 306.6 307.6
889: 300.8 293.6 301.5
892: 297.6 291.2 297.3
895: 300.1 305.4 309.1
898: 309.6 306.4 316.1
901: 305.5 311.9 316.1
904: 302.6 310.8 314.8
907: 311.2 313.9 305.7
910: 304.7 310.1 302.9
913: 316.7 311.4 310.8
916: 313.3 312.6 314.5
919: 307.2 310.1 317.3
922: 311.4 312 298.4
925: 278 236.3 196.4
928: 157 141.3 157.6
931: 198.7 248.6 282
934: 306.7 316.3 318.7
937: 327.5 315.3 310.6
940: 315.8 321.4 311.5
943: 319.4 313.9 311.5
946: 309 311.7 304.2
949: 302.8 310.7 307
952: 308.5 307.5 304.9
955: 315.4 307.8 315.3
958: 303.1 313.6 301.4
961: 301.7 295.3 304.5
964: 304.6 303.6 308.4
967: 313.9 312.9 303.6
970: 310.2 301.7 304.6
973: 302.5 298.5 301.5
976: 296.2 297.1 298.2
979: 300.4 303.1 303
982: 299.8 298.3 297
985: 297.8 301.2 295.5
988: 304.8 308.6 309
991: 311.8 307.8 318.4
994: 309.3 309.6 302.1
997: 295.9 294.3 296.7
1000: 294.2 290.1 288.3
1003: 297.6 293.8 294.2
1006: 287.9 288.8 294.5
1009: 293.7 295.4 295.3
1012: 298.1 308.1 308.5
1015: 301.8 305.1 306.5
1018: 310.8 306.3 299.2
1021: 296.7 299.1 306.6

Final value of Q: 2.28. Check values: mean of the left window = 304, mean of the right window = 305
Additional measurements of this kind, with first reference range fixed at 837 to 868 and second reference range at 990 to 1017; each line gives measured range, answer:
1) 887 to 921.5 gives -1.98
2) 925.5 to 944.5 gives 1.65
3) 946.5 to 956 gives -0.42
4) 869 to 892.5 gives -0.67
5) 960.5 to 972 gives -0.35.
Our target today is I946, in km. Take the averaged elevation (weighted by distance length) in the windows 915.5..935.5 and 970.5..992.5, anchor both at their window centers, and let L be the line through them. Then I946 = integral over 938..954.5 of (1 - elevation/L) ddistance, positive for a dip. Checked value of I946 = -1.9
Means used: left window 266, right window 302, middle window 311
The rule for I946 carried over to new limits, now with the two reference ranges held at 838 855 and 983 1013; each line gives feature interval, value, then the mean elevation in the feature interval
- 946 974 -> -1.03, 307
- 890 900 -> -0.43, 302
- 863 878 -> -0.33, 294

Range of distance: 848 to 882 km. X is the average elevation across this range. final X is 291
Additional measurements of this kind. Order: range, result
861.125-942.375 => 294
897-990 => 299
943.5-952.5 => 309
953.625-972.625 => 307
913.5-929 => 281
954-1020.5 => 302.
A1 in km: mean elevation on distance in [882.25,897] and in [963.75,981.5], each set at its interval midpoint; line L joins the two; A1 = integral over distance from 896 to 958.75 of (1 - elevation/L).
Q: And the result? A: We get 1.0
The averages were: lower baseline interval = 300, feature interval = 297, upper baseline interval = 304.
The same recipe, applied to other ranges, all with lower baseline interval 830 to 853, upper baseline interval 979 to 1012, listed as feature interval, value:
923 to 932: 2.4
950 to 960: -0.5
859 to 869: -0.1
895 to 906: -0.7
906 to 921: -1.0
